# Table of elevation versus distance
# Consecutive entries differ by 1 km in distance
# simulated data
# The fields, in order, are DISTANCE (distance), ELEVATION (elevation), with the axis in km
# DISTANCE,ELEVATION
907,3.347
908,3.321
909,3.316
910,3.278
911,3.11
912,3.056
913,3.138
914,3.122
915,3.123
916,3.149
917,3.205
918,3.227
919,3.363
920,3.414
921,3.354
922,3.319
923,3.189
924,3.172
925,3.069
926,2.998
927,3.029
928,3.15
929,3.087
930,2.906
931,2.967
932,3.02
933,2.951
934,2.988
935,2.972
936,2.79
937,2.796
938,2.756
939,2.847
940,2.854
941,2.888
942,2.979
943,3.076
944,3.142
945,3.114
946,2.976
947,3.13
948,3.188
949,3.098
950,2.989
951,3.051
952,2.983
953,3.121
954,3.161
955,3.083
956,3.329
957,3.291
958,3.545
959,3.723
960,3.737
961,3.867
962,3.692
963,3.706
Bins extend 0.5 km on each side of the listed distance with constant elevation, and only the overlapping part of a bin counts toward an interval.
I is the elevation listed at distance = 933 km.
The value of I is 2.951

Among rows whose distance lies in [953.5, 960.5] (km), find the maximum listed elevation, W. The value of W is 3.737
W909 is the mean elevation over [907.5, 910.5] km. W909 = 3.3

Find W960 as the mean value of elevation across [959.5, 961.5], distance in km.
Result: 3.8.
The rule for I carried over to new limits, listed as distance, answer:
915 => 3.123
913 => 3.138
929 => 3.087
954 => 3.161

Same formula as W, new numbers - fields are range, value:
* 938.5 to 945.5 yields 3.142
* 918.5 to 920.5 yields 3.414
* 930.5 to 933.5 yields 3.02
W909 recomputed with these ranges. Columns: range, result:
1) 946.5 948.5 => 3.16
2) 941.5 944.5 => 3.07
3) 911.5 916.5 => 3.12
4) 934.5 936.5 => 2.88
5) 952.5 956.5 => 3.17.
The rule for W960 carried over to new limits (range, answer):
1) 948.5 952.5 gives 3.03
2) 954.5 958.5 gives 3.31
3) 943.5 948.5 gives 3.11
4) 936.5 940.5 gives 2.81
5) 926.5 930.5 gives 3.04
